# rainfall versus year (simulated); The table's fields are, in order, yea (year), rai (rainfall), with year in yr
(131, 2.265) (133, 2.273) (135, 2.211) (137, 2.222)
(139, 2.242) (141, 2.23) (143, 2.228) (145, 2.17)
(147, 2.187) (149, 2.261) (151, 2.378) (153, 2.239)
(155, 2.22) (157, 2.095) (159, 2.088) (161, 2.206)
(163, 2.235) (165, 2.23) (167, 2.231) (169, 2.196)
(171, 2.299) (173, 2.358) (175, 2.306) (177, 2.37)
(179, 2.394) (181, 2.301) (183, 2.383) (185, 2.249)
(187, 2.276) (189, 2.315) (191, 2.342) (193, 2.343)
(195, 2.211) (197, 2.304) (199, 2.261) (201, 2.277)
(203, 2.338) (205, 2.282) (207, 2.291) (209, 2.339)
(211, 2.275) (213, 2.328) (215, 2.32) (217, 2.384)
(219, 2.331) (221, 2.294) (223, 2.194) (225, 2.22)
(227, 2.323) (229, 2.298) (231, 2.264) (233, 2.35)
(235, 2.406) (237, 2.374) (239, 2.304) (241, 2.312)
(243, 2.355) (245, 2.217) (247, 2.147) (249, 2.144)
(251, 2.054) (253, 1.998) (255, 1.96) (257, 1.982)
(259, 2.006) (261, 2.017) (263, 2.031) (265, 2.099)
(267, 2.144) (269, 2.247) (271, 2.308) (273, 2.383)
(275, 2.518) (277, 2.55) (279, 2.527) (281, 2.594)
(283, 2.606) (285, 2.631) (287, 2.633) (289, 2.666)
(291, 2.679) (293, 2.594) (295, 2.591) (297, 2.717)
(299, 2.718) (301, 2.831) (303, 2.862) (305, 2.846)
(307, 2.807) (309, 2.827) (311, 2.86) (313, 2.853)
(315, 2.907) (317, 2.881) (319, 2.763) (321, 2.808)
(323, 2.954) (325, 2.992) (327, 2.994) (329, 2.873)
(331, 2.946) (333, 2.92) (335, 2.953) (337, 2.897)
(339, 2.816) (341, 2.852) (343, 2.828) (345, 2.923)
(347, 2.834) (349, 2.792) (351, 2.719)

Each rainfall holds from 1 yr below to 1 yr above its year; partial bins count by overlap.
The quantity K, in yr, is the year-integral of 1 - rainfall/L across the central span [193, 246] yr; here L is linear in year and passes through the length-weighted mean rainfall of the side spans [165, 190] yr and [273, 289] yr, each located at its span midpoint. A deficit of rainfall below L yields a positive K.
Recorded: 2.4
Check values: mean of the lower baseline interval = 2.3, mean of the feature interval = 2.3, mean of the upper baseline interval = 2.57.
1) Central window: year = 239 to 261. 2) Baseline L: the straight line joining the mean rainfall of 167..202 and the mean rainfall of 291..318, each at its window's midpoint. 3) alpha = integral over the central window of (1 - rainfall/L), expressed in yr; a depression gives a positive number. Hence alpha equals 3.8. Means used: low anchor 2.3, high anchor 2.79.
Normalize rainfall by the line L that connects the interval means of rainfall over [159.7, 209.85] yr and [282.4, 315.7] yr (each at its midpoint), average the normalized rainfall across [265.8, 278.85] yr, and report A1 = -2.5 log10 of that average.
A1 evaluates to 0.12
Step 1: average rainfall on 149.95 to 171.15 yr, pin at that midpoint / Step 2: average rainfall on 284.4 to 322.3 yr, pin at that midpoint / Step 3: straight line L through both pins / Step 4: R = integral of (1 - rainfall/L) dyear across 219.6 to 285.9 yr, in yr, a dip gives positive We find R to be 7.8 yr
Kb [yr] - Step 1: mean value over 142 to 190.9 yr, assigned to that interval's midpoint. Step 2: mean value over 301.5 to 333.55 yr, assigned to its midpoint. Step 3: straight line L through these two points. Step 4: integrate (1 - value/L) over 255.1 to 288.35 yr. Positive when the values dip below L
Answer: 4.6 yr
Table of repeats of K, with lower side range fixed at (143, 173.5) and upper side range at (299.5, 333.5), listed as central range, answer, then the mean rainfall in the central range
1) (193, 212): 0.9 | 2.29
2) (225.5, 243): 1.4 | 2.33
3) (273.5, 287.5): 0.8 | 2.57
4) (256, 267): 2.5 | 2.04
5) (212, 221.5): 0.5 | 2.33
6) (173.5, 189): -0.1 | 2.33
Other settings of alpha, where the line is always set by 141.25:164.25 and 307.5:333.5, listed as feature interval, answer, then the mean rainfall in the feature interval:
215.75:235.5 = 1.58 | 2.3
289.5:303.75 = 0.43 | 2.71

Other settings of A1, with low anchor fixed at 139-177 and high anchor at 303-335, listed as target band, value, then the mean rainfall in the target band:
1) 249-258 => 0.285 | 2.01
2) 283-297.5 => 0.052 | 2.64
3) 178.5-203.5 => 0.029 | 2.3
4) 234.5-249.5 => 0.130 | 2.28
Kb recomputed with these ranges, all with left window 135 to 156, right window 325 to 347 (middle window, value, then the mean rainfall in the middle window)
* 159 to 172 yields 0.5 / 2.22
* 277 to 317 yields 0.6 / 2.72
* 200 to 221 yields 1.3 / 2.32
